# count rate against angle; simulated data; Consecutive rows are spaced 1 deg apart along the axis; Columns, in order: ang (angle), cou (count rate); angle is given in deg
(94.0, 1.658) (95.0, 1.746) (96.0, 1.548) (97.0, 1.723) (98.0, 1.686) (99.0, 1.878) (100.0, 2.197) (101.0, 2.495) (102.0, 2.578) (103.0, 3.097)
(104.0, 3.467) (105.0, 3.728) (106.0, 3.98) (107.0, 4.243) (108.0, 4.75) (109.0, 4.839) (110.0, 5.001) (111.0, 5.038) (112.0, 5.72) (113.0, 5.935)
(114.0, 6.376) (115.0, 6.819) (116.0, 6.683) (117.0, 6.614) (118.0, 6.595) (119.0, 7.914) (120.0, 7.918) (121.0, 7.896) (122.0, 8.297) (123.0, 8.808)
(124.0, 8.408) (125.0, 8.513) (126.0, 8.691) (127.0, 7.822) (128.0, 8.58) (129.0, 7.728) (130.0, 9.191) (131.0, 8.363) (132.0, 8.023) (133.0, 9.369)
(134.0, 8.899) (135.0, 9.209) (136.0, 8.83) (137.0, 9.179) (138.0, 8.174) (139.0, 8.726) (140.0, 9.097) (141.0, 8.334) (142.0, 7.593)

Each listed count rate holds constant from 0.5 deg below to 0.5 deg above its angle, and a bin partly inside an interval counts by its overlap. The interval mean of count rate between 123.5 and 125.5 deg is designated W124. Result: 8.46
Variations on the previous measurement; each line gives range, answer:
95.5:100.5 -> 1.81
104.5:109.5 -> 4.31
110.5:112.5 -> 5.38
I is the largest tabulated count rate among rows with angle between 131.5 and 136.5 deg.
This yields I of 9.369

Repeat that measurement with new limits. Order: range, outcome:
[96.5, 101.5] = 2.495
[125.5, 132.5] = 9.191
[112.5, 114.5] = 6.376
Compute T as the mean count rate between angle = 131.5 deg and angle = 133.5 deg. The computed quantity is 8.7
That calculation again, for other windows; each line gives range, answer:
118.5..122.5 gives 8.01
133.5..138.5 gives 8.86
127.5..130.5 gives 8.5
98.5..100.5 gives 2.04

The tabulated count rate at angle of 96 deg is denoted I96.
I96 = 1.548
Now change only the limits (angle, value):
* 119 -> 7.914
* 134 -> 8.899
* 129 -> 7.728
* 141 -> 8.334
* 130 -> 9.191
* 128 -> 8.58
